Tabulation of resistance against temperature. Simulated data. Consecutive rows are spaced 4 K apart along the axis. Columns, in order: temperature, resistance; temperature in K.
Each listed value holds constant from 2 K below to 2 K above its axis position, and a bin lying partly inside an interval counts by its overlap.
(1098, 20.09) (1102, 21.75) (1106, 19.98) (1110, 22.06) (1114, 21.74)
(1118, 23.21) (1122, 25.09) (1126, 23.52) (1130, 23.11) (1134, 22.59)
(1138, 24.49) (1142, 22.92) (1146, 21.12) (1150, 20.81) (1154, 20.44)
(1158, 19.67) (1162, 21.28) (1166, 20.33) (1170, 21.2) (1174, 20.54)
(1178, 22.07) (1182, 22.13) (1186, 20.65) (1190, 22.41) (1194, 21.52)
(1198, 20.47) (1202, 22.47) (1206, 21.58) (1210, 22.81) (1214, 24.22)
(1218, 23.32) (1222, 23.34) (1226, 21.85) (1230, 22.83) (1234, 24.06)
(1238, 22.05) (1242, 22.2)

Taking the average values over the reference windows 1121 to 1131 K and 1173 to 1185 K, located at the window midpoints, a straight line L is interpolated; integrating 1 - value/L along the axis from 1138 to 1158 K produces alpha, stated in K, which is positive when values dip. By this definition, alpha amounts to 1.3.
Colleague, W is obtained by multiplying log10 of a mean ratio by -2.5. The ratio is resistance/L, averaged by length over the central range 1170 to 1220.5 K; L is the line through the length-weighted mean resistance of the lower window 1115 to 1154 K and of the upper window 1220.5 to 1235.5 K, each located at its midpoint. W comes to 0.04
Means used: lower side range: 22.8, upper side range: 23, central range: 22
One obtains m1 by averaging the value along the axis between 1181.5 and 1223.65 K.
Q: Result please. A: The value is 22.3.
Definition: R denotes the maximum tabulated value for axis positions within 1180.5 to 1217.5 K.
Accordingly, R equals 24.22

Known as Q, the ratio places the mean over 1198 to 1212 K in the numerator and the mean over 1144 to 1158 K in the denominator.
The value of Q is 1.07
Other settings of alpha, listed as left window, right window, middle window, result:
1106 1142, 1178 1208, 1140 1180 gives 2.3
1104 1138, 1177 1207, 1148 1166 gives 1.4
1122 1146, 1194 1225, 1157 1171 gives 1.4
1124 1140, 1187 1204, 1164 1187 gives 1.1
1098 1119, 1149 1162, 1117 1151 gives -3.4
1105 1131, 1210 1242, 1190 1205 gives 0.9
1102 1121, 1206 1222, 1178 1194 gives 0.8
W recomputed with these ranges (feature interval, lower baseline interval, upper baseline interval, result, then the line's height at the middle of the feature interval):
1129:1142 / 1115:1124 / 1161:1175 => -0.023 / 22.9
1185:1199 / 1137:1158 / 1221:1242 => 0.042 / 22.2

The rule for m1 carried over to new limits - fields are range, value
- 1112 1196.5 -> 21.9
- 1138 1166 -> 21.2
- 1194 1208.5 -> 21.6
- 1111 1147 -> 23.1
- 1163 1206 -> 21.4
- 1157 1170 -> 20.6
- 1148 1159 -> 20.4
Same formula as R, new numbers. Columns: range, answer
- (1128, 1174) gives 24.49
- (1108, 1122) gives 25.09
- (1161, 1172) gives 21.28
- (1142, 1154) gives 22.92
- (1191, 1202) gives 22.47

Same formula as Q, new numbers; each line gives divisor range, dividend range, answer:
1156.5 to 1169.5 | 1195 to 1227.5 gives 1.09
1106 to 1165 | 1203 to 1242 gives 1.03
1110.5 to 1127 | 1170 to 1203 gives 0.92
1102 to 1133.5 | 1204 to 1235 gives 1.02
